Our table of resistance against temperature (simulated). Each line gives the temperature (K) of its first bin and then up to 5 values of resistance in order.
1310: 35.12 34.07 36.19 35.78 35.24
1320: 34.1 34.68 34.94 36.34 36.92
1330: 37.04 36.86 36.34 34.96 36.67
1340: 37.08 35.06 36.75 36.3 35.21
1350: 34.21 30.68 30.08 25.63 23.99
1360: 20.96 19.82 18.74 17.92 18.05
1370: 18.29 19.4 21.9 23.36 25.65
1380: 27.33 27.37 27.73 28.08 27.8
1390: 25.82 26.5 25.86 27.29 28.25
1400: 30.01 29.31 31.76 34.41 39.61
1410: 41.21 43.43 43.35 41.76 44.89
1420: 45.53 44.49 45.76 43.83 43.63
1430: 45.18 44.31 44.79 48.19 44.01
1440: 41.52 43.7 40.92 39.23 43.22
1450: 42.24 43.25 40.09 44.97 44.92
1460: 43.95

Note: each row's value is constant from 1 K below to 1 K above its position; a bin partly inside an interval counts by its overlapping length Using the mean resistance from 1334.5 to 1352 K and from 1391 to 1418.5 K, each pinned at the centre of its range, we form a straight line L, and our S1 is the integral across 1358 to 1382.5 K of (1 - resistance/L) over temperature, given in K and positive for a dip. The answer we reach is 9.5 K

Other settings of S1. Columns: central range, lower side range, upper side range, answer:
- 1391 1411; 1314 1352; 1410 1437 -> 5.2 K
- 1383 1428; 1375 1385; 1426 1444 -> -0.7 K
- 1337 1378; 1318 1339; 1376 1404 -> 6.7 K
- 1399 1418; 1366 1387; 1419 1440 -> -0.6 K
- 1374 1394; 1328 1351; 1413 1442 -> 6.9 K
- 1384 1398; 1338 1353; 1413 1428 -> 4.7 K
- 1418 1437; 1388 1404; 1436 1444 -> -3.0 K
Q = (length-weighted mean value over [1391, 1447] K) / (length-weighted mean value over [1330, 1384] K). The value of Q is 1.40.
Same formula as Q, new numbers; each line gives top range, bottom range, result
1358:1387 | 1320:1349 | 0.63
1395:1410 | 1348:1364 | 1.21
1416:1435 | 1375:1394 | 1.68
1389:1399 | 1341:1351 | 0.75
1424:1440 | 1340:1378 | 1.71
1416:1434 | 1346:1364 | 1.62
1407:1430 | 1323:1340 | 1.20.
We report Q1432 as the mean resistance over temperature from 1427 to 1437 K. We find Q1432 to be 45.2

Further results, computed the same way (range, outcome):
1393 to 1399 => 27.1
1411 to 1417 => 42.8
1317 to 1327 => 35.1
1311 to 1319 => 35.3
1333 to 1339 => 36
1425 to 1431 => 44.2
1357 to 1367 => 20.3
